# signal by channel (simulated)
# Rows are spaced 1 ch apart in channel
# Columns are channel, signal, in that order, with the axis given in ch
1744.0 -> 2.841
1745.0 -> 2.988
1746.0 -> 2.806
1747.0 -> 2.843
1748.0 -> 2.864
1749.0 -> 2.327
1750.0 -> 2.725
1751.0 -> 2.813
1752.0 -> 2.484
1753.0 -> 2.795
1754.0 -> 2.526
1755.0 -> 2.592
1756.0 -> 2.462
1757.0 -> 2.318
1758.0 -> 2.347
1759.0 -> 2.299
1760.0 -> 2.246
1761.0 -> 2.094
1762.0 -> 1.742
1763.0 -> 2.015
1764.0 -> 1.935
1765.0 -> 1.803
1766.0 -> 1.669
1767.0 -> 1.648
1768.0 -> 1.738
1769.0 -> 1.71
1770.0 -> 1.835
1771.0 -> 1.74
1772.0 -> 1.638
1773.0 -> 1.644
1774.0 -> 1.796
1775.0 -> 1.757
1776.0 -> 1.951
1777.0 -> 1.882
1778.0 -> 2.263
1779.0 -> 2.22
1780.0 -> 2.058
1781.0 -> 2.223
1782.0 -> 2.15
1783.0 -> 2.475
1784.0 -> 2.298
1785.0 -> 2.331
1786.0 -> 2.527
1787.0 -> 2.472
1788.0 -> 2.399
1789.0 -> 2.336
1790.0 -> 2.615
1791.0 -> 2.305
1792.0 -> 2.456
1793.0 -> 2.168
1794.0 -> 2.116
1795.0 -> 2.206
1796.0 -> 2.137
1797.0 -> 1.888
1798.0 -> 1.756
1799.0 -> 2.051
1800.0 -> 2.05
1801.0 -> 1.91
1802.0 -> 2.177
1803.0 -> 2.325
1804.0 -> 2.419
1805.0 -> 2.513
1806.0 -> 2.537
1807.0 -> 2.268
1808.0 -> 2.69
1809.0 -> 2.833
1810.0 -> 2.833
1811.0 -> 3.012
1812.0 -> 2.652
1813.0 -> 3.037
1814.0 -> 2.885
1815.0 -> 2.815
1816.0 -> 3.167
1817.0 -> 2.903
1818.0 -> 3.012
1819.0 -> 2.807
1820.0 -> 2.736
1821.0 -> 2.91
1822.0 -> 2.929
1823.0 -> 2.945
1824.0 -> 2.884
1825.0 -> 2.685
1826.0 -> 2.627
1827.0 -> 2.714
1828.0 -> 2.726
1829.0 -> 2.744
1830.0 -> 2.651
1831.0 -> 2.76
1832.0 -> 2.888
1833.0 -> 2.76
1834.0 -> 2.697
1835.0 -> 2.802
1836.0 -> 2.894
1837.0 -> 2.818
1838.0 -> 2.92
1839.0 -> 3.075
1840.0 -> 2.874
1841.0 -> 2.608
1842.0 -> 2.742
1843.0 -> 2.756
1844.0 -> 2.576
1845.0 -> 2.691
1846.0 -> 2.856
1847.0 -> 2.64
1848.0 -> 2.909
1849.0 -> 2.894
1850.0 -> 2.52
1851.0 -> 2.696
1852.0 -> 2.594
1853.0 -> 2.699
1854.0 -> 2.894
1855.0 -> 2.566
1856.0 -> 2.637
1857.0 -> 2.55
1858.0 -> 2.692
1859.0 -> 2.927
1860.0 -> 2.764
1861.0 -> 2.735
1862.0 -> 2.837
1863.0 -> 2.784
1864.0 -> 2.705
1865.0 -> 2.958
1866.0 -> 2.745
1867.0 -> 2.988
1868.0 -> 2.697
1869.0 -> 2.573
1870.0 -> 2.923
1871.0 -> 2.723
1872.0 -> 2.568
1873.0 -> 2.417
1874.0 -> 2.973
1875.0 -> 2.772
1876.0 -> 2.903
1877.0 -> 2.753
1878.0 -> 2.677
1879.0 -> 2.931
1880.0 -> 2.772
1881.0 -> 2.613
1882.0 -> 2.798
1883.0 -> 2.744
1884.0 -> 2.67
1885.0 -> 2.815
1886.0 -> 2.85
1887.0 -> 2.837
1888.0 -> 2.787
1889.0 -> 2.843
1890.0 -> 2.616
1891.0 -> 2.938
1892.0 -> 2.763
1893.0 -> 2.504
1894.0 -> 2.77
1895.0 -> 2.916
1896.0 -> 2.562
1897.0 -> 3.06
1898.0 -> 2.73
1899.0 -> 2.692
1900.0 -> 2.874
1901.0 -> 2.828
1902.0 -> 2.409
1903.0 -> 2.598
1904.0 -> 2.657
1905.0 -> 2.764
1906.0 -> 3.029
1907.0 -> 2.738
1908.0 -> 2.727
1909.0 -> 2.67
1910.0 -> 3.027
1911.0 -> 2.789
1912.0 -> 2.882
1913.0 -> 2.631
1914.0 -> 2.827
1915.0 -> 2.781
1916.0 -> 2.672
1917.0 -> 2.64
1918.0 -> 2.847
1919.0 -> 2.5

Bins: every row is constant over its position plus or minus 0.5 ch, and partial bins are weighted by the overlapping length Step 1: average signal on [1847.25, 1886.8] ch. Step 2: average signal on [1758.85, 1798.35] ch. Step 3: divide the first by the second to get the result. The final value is 1.3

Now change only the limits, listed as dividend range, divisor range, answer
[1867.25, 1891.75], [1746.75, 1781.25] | 1.29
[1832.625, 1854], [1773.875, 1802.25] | 1.27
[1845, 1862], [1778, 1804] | 1.22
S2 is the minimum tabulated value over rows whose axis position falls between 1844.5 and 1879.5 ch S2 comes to 2.417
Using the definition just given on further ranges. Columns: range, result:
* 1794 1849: 1.756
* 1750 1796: 1.638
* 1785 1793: 2.168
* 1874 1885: 2.613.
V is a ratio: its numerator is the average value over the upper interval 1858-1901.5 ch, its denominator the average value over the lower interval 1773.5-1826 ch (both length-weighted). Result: 1.14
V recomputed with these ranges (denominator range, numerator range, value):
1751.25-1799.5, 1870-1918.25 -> 1.29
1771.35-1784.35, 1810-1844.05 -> 1.40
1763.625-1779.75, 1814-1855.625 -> 1.53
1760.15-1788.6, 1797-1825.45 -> 1.31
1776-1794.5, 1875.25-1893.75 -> 1.21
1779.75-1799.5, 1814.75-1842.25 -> 1.26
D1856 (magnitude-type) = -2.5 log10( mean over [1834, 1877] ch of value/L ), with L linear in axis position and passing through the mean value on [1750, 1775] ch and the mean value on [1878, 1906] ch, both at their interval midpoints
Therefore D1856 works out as -0.08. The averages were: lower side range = 2.09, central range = 2.76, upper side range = 2.76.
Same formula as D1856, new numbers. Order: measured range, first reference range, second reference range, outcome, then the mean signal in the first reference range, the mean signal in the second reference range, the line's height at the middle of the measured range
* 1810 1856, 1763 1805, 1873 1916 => -0.175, 2.08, 2.77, 2.39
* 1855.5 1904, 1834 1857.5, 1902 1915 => 0.001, 2.75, 2.76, 2.76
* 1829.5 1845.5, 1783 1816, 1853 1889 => -0.074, 2.42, 2.76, 2.6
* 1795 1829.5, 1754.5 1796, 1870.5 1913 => -0.123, 2.11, 2.76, 2.32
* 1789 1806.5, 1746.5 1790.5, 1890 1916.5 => 0.048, 2.2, 2.76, 2.32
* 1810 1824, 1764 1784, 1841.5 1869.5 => -0.231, 1.92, 2.74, 2.35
